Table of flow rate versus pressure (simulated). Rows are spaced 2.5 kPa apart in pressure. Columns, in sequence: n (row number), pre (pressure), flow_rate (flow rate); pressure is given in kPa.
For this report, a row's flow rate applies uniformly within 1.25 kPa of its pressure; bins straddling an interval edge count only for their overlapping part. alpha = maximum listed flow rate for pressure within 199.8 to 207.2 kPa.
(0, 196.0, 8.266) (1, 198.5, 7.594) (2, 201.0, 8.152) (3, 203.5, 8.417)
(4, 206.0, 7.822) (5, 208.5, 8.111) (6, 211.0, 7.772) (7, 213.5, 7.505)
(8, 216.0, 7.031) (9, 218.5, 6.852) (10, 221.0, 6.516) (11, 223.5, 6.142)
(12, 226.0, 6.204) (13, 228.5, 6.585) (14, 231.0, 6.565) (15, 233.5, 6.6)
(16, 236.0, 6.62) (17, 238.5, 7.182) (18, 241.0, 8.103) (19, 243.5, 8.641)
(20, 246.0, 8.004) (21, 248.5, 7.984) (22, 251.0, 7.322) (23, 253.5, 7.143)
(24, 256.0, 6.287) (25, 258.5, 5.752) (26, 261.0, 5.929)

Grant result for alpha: 8.417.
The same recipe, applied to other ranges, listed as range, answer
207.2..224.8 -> 8.111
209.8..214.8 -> 7.772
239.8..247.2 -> 8.641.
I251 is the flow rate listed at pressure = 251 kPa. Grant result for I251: 7.322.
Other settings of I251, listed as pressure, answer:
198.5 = 7.594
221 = 6.516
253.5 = 7.143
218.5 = 6.852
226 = 6.204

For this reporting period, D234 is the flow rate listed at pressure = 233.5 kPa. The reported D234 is 6.6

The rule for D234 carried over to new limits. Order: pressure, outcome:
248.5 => 7.984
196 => 8.266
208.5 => 8.111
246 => 8.004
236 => 6.62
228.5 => 6.585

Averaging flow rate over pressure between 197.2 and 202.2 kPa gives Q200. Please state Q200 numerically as 7.87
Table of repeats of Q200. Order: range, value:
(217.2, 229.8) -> 6.46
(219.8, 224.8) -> 6.33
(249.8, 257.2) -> 6.92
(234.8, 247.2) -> 7.71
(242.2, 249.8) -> 8.2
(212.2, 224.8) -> 6.81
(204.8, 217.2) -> 7.65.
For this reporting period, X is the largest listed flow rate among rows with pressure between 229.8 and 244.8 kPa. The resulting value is 8.641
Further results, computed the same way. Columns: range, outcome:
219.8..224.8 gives 6.516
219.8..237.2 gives 6.62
